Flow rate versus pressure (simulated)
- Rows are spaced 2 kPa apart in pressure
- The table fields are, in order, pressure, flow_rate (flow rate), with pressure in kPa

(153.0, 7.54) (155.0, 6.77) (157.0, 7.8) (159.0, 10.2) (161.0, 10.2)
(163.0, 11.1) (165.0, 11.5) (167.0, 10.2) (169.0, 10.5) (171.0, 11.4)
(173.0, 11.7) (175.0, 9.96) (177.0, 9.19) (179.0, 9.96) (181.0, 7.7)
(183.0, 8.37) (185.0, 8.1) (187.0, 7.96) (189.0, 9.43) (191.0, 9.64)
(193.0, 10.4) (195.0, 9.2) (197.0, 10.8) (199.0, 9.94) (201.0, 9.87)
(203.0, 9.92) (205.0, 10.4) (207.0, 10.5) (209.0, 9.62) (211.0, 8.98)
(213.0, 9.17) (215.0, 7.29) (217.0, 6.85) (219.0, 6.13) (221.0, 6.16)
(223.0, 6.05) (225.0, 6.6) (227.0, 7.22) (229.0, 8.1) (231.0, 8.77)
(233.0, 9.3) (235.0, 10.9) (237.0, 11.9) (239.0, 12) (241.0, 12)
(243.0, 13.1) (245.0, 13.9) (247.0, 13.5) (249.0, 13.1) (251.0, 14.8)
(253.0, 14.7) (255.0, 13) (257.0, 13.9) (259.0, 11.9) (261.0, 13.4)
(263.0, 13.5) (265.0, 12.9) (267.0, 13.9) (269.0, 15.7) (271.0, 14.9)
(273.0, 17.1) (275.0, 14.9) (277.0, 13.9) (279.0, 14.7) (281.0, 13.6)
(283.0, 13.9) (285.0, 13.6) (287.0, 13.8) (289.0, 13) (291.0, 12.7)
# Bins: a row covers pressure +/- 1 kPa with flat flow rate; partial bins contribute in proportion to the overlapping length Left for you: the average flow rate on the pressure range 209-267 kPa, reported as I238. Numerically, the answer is 10.7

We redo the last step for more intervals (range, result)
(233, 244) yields 11.7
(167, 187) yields 9.6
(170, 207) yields 9.69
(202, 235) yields 8.27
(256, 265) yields 13.1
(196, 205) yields 10.2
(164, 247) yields 9.58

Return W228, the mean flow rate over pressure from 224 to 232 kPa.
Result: 7.67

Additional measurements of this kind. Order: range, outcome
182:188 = 8.14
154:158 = 7.29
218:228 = 6.43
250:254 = 14.8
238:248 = 12.9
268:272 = 15.3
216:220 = 6.49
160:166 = 10.9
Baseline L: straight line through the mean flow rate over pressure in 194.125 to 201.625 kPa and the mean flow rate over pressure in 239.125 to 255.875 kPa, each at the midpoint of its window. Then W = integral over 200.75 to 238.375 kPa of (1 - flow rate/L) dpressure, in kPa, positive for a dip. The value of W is 9.2 kPa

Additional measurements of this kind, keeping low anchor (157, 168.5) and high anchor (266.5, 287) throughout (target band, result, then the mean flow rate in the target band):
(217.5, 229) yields 5.49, 6.6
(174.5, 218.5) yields 9.15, 9.2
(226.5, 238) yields 3.11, 9.46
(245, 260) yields 0.13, 13.6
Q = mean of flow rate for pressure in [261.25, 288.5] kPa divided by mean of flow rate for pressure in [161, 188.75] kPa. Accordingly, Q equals 1.45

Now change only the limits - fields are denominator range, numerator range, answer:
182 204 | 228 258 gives 1.29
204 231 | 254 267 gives 1.65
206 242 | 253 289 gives 1.60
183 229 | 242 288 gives 1.62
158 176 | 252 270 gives 1.27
